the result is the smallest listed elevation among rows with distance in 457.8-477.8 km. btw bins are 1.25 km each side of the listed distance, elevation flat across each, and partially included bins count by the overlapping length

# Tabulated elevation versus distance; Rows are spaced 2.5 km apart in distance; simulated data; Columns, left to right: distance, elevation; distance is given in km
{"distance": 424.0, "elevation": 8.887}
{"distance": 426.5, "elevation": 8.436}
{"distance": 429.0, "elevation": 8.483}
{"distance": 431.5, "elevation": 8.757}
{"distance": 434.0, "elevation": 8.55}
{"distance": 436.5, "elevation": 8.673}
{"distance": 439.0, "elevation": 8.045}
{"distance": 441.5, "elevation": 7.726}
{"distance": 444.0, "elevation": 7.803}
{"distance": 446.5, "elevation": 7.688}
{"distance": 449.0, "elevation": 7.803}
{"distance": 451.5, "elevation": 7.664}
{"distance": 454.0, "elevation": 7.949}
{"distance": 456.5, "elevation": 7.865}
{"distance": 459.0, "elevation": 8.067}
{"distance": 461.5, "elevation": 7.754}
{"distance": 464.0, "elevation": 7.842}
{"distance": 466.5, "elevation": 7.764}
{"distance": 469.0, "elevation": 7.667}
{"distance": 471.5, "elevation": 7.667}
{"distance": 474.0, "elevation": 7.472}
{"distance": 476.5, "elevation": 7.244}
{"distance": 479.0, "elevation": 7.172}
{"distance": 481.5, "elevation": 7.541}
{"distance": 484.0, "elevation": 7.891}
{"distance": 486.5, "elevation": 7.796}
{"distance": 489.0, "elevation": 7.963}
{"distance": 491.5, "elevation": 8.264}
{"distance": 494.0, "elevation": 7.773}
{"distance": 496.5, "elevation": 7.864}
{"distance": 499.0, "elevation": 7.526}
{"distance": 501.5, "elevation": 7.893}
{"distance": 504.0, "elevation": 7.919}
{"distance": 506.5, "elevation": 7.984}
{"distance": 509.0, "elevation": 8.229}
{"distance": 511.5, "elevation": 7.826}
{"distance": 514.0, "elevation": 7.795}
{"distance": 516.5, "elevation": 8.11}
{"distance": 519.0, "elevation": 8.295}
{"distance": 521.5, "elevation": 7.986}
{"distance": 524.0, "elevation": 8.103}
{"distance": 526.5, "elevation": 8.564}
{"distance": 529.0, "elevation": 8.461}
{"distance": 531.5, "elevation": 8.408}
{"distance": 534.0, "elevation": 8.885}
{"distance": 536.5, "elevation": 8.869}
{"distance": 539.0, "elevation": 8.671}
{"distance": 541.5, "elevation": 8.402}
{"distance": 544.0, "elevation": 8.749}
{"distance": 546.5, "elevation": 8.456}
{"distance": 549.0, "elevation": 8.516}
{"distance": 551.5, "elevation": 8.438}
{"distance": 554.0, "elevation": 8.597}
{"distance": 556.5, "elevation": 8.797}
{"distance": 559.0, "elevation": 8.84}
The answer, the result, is 7.244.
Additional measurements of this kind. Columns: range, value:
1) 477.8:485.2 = 7.172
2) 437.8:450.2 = 7.688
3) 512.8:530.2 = 7.795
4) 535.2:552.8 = 8.402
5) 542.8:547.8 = 8.456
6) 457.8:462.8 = 7.754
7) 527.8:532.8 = 8.408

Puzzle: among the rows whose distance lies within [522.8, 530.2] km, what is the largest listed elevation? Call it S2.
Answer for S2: 8.564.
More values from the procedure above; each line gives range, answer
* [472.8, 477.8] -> 7.472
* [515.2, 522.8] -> 8.295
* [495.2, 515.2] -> 8.229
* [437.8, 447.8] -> 8.045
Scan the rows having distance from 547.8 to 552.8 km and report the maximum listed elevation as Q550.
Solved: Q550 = 8.516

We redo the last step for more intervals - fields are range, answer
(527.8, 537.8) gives 8.885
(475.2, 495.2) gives 8.264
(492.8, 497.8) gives 7.864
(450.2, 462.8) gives 8.067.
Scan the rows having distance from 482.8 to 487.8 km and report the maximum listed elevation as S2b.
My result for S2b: 7.891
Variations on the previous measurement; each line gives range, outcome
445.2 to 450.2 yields 7.803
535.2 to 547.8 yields 8.869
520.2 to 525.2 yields 8.103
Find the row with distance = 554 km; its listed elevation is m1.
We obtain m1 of 8.597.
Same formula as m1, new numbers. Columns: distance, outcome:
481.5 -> 7.541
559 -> 8.84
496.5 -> 7.864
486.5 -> 7.796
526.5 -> 8.564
